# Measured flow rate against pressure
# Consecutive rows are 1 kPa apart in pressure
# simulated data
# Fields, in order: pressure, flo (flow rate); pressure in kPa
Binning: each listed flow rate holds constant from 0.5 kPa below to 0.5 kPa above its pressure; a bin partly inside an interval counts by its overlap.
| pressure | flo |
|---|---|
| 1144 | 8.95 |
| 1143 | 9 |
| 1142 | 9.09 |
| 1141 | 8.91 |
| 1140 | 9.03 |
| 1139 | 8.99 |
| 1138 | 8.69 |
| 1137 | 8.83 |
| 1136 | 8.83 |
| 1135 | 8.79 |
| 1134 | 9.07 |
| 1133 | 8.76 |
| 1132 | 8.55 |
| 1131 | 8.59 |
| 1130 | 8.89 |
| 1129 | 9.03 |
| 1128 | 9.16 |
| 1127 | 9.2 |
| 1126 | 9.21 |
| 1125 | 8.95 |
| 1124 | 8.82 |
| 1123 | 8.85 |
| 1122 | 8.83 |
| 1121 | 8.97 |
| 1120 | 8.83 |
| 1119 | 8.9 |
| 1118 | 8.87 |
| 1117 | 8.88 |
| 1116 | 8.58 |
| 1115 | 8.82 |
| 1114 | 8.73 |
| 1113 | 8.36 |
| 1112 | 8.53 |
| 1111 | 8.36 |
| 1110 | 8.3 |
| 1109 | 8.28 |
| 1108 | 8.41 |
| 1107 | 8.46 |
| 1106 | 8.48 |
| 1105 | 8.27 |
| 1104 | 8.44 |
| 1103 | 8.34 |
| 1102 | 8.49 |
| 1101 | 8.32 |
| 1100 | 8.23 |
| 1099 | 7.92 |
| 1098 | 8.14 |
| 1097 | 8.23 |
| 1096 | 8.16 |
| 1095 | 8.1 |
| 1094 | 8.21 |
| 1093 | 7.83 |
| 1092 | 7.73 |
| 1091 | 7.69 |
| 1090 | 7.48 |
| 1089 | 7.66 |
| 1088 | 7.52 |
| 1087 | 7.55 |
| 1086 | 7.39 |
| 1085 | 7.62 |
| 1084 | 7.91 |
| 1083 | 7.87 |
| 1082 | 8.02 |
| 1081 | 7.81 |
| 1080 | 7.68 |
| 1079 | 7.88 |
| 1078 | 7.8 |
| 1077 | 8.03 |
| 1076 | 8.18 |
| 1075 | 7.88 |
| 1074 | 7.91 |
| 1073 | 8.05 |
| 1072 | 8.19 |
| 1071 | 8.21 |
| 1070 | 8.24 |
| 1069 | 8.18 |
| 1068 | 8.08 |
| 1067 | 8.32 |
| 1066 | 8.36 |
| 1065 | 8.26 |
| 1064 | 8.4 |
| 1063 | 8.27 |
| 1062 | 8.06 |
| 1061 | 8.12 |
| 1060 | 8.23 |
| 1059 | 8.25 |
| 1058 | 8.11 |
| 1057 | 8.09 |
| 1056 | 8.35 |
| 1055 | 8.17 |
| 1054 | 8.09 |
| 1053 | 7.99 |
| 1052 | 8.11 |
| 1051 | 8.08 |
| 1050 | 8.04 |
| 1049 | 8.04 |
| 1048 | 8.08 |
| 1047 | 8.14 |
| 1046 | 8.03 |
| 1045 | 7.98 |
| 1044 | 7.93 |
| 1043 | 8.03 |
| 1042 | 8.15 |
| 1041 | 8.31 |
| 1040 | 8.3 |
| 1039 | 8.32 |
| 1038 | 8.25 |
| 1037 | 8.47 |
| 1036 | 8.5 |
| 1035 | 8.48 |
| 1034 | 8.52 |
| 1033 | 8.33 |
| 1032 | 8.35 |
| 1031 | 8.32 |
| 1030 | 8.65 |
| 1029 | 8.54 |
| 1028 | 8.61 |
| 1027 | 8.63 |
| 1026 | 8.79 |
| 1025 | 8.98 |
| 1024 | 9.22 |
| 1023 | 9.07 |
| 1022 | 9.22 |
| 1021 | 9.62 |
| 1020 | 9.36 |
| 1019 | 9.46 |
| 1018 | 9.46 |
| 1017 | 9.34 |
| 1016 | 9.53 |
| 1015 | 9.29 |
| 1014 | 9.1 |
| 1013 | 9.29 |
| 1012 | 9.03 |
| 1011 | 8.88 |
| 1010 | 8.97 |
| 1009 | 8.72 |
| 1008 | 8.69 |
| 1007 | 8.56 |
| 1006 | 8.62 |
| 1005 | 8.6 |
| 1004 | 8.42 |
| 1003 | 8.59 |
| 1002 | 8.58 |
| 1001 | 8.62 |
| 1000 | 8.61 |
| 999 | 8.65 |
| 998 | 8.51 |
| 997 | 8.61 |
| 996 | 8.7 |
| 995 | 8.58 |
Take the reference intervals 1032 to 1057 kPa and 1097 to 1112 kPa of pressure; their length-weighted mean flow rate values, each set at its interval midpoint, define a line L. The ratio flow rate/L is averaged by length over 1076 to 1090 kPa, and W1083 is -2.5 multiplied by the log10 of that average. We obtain 0.07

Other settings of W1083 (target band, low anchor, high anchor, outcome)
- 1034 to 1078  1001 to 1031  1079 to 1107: 0.04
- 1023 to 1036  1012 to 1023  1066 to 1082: 0.05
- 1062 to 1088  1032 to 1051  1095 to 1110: 0.04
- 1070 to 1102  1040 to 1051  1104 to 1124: 0.06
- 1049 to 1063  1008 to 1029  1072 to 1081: 0.03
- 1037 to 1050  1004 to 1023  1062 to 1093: 0.05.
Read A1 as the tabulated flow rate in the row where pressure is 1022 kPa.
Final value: 9.22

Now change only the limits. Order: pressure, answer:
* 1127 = 9.2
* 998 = 8.51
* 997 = 8.61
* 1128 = 9.16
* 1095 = 8.1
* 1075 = 7.88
